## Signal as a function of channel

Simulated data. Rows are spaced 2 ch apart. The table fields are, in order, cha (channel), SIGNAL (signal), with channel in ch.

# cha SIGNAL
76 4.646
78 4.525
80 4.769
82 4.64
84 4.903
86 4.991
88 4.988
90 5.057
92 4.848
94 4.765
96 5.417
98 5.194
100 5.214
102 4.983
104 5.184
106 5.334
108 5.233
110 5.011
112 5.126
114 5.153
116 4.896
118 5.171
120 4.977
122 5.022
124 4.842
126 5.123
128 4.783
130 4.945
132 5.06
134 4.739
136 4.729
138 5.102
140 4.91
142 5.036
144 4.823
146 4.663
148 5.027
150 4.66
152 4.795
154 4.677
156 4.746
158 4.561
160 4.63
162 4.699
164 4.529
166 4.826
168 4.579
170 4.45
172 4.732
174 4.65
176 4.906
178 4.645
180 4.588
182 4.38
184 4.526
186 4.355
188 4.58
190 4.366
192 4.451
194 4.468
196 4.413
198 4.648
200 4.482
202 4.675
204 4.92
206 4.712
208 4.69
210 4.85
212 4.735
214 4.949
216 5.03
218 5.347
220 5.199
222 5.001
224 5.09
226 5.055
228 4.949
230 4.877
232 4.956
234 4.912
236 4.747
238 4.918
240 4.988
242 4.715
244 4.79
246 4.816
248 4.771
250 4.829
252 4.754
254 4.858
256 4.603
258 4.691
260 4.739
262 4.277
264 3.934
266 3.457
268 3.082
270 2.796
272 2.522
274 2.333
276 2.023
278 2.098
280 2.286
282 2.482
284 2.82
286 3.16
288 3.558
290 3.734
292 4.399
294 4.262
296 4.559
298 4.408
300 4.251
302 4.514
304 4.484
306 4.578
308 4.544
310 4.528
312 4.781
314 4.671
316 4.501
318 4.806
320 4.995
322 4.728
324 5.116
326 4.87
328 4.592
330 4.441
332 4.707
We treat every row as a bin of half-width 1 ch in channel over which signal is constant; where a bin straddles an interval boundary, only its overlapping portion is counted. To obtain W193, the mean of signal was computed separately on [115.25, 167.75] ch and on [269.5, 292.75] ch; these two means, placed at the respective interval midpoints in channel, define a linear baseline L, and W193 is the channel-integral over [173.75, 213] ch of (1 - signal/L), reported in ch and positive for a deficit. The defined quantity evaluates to -4.93 ch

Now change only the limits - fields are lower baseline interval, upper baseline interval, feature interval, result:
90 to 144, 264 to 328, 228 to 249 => -3.1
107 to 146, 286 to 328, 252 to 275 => 4.0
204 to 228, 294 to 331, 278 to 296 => 5.2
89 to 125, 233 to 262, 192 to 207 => 0.8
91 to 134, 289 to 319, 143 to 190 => 2.3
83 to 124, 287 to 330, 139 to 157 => 0.5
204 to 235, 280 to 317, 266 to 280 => 5.9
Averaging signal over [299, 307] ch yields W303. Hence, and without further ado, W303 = 4.46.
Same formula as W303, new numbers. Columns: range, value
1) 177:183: 4.54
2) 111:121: 5.06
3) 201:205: 4.8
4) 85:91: 5.01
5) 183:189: 4.49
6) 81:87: 4.84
